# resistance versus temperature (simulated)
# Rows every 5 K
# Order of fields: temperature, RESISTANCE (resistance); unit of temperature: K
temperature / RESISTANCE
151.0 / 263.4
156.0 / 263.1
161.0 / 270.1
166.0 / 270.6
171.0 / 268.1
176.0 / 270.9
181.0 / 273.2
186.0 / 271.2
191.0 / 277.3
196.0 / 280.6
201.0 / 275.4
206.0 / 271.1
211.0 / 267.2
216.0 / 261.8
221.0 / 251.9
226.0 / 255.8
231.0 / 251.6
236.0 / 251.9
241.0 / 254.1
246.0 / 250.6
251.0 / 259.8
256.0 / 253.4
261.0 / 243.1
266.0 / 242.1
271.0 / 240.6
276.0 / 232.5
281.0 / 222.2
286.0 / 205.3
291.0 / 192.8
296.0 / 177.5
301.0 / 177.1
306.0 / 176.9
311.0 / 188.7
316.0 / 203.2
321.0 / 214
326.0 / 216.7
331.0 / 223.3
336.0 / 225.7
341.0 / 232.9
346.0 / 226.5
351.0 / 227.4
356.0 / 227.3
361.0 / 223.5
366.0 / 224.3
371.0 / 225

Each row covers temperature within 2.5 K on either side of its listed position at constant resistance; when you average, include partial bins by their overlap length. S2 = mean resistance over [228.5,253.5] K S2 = 254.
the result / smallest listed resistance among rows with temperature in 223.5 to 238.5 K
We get 251.6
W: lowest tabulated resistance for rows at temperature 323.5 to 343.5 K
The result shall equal 216.7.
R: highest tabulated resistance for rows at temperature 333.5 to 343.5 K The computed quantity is 232.9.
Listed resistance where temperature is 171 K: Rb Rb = 268.1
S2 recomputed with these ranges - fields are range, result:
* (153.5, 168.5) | 268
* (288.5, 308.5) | 181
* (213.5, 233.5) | 255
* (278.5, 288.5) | 214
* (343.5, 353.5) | 227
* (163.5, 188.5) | 271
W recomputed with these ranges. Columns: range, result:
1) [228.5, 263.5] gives 243.1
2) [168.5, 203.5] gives 268.1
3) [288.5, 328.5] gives 176.9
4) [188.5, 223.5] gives 251.9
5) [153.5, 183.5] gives 263.1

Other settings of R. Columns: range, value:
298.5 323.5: 214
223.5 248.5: 255.8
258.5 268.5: 243.1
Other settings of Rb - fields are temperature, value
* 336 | 225.7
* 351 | 227.4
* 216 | 261.8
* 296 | 177.5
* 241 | 254.1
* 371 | 225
